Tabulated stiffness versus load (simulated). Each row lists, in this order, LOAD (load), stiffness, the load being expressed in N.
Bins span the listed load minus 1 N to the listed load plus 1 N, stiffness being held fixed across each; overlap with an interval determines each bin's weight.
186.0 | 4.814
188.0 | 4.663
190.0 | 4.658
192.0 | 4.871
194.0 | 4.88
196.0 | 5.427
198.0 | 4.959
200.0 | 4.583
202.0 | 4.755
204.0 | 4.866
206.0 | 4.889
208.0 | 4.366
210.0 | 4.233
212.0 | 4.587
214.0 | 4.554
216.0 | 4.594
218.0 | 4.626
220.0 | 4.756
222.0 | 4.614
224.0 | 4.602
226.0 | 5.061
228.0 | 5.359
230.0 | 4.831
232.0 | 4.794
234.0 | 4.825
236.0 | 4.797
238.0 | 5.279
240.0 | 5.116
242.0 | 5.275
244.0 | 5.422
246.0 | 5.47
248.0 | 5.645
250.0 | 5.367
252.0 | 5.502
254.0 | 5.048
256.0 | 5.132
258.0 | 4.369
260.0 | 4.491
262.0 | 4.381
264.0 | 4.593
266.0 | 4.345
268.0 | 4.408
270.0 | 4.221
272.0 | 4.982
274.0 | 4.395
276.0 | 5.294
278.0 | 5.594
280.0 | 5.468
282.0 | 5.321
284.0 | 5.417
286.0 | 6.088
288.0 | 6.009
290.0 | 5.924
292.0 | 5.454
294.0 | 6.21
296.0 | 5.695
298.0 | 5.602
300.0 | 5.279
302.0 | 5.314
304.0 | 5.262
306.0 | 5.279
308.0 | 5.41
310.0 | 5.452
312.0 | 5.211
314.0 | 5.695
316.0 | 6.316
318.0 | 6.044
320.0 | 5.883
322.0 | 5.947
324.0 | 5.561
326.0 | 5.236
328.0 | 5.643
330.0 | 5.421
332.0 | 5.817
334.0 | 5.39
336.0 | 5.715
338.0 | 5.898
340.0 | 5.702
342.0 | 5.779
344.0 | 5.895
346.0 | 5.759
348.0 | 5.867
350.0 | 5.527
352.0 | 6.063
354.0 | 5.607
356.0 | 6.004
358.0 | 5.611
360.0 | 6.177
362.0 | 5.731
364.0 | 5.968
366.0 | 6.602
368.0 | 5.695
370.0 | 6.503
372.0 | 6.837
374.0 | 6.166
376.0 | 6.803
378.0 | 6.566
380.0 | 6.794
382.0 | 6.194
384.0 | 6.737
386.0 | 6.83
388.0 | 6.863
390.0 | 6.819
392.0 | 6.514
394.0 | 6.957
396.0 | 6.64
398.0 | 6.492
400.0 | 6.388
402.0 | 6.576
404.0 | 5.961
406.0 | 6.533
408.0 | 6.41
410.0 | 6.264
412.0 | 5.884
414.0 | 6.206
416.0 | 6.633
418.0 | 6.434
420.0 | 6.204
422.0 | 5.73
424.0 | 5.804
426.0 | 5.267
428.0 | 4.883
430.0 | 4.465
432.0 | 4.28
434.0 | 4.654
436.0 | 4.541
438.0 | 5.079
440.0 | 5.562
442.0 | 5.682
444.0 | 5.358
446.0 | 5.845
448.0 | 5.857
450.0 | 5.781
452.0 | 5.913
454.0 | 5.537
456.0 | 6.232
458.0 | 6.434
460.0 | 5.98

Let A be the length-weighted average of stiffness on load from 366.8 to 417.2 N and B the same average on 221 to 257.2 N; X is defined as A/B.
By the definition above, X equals 1.27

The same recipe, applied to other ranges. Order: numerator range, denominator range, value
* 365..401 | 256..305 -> 1.27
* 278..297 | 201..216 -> 1.24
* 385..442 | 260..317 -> 1.12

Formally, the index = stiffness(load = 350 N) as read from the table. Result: 5.527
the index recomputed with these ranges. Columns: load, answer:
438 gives 5.079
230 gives 4.831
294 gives 6.21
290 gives 5.924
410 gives 6.264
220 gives 4.756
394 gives 6.957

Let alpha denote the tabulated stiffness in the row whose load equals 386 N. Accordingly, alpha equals 6.83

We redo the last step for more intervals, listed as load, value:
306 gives 5.279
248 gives 5.645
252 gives 5.502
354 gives 5.607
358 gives 5.611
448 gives 5.857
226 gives 5.061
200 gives 4.583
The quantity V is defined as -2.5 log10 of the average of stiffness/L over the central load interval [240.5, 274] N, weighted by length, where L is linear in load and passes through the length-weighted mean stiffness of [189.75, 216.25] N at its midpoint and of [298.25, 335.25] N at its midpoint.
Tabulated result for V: 0.048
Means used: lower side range 4.74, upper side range 5.57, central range 4.9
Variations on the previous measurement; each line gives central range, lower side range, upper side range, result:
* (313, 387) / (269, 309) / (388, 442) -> -0.06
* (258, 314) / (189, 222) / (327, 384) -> 0.04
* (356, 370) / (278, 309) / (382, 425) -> 0.02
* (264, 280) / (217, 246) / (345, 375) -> 0.11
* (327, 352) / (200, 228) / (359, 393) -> 0.06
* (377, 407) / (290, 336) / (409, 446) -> -0.19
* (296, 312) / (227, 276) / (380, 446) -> -0.02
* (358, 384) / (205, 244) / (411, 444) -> -0.20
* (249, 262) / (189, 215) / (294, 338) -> 0.04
